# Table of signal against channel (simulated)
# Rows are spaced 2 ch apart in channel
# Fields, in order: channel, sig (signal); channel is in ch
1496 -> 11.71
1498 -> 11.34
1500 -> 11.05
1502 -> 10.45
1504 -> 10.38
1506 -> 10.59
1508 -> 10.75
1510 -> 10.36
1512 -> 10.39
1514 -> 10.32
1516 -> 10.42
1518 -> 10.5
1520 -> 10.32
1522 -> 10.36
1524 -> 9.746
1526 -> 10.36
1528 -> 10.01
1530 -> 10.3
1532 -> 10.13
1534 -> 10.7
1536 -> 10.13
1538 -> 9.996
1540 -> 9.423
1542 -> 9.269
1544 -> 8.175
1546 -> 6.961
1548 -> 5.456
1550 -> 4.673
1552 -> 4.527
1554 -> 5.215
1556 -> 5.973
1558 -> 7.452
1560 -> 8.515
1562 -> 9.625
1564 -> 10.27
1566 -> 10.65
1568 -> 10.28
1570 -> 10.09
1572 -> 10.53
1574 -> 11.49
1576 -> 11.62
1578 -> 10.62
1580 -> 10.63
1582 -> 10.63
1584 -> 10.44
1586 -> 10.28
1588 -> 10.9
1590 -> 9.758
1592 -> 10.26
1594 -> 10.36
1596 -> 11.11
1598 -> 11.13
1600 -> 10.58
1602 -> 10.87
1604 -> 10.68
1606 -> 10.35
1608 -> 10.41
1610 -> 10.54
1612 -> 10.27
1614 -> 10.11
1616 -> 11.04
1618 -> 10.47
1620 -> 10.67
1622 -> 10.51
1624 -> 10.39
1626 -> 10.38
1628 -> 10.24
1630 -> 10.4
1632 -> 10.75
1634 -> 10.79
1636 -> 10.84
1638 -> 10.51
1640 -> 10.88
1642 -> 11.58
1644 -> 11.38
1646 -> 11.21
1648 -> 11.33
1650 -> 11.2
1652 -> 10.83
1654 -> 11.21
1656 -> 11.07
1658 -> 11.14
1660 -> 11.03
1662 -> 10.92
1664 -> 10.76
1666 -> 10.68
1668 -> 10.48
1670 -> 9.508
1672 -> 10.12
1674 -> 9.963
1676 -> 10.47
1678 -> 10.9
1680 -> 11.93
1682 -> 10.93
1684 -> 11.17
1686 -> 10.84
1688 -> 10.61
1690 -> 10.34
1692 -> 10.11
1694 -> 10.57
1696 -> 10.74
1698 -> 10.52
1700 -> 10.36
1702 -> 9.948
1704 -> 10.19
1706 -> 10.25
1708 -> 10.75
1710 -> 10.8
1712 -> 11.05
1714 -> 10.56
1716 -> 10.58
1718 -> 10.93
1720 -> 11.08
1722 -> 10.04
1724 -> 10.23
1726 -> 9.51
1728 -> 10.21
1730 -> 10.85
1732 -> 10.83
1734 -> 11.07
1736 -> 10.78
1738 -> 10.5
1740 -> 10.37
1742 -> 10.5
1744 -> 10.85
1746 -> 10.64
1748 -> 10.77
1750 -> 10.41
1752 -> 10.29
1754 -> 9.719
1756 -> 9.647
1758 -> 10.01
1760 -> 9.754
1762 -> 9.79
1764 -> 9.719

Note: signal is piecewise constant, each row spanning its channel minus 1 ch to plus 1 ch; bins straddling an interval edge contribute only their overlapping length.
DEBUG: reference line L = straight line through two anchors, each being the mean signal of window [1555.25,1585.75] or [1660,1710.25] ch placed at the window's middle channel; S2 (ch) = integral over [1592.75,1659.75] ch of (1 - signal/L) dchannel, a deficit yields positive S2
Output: -3.34 ch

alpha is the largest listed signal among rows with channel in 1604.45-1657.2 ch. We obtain 11.58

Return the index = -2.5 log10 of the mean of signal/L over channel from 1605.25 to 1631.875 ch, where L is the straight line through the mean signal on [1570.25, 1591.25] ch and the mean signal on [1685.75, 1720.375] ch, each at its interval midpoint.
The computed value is 0.02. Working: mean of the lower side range 10.7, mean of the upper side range 10.6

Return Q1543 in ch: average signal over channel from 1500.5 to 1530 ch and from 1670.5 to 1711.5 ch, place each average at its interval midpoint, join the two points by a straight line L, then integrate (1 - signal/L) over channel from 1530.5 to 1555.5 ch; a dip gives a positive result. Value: 6.00 ch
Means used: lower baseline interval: 10.4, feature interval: 7.9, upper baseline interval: 10.6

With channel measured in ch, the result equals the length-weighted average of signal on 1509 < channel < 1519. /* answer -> 10.4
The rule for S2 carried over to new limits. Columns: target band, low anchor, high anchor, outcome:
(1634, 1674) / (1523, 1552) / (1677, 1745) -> -3.4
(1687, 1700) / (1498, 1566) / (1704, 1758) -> -0.3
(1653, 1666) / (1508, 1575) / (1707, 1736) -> -1.1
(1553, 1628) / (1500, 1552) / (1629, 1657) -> 1.6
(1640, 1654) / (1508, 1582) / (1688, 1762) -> -1.8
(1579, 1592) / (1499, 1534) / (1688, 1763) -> 0.0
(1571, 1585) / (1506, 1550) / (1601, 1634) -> -1.0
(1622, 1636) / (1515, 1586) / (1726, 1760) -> -1.1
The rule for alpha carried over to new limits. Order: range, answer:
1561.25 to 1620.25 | 11.62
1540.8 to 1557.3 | 9.269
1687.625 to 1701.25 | 10.74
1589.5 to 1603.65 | 11.13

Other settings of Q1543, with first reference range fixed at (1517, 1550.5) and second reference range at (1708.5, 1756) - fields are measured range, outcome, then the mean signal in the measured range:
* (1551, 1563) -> 3.2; 6.88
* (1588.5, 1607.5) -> -1.7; 10.6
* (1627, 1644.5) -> -1.6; 10.8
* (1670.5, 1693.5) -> -1.0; 10.6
